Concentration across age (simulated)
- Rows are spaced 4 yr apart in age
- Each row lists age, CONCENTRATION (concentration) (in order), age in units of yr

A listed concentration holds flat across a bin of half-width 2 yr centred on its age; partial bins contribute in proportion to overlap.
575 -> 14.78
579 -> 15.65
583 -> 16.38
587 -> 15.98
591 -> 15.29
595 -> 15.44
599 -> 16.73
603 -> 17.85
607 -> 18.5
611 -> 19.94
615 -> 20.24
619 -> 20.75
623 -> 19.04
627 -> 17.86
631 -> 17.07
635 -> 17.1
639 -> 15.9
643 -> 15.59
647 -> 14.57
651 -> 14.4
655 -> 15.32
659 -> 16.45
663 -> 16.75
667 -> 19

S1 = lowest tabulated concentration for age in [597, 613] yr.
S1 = 16.73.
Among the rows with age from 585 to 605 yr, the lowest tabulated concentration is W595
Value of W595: 15.29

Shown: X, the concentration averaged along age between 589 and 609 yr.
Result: 16.8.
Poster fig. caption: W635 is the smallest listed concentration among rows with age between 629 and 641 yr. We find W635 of 15.9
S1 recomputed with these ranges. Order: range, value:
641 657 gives 14.4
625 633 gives 17.07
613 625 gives 19.04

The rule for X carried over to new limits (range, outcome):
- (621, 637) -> 17.8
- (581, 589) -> 16.2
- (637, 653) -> 15.1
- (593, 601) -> 16.1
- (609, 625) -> 20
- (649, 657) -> 14.9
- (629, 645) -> 16.4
